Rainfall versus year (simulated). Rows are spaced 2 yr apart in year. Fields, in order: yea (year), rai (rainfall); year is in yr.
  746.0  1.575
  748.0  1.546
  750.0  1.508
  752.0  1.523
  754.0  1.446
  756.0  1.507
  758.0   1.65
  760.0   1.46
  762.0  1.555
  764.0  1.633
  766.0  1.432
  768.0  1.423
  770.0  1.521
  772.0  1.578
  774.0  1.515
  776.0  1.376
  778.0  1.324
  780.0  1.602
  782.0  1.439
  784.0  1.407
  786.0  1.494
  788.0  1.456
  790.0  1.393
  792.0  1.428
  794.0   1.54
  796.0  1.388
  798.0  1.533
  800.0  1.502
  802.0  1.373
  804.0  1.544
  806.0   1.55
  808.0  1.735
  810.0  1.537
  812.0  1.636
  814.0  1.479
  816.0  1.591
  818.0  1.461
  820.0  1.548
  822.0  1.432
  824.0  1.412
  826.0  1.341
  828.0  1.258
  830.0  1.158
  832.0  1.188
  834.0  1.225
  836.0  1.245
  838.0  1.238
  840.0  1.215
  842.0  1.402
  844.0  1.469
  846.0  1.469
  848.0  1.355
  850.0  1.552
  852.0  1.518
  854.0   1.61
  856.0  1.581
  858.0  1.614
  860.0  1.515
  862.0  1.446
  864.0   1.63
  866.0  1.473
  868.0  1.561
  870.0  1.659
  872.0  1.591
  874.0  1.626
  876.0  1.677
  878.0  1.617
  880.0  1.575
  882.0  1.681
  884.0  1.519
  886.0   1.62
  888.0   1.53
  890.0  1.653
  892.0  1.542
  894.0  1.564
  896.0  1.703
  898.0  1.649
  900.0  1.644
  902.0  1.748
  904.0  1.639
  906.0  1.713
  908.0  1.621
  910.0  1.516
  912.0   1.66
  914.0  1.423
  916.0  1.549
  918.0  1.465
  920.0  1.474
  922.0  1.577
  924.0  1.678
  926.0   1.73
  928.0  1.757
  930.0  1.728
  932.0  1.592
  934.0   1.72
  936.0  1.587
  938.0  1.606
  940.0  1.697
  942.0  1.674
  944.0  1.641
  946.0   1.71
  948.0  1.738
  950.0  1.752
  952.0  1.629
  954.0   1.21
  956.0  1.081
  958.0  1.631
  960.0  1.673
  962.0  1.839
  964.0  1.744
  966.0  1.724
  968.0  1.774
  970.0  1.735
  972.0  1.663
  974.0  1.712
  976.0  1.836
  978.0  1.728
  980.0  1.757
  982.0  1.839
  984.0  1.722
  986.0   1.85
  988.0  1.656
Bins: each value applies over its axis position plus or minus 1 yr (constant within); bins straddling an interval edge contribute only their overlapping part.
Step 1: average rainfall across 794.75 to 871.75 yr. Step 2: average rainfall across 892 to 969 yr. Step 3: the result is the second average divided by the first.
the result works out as 1.1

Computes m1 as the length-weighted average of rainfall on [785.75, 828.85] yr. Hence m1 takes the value 1.48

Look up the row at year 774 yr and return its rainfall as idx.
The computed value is 1.515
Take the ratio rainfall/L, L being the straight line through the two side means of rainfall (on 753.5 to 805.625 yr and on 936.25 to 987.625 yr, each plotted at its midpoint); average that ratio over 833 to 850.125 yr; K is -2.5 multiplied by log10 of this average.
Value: 0.16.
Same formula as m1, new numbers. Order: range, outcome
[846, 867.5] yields 1.53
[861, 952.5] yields 1.62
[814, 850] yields 1.36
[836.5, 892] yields 1.53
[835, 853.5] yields 1.39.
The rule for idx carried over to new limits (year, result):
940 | 1.697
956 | 1.081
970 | 1.735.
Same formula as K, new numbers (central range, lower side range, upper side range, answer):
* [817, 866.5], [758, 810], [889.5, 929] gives 0.099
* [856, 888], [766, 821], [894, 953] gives -0.002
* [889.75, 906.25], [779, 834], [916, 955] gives -0.047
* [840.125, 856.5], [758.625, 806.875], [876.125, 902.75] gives 0.063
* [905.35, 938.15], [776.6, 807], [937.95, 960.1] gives -0.033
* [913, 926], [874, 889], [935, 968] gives 0.050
